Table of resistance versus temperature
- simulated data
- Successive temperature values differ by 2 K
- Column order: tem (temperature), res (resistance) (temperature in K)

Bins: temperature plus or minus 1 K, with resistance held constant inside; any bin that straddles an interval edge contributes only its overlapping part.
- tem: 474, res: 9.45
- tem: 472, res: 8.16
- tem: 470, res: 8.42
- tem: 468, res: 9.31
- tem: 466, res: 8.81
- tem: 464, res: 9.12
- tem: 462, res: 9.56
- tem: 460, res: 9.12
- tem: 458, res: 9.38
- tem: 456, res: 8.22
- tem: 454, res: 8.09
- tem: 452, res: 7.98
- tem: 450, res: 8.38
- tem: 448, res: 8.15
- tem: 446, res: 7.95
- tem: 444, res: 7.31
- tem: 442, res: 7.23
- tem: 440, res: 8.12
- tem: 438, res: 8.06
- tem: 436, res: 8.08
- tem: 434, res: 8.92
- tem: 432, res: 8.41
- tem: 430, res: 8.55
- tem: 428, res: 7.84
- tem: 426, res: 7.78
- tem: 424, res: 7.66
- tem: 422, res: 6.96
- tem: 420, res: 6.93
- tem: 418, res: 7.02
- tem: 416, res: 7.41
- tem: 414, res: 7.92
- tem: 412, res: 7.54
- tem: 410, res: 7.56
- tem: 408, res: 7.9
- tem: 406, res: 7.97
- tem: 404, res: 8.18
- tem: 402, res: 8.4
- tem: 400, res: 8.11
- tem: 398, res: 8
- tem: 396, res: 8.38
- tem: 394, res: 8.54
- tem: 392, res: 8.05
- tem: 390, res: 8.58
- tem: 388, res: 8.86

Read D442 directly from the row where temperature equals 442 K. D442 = 7.23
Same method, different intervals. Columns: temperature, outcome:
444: 7.31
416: 7.41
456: 8.22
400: 8.11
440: 8.12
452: 7.98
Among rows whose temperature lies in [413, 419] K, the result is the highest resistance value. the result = 7.92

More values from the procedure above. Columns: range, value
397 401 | 8.11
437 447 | 8.12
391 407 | 8.54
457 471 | 9.56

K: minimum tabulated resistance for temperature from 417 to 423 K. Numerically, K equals 6.93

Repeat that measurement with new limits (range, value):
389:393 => 8.05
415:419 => 7.02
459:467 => 8.81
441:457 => 7.23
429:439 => 8.06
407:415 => 7.54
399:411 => 7.56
